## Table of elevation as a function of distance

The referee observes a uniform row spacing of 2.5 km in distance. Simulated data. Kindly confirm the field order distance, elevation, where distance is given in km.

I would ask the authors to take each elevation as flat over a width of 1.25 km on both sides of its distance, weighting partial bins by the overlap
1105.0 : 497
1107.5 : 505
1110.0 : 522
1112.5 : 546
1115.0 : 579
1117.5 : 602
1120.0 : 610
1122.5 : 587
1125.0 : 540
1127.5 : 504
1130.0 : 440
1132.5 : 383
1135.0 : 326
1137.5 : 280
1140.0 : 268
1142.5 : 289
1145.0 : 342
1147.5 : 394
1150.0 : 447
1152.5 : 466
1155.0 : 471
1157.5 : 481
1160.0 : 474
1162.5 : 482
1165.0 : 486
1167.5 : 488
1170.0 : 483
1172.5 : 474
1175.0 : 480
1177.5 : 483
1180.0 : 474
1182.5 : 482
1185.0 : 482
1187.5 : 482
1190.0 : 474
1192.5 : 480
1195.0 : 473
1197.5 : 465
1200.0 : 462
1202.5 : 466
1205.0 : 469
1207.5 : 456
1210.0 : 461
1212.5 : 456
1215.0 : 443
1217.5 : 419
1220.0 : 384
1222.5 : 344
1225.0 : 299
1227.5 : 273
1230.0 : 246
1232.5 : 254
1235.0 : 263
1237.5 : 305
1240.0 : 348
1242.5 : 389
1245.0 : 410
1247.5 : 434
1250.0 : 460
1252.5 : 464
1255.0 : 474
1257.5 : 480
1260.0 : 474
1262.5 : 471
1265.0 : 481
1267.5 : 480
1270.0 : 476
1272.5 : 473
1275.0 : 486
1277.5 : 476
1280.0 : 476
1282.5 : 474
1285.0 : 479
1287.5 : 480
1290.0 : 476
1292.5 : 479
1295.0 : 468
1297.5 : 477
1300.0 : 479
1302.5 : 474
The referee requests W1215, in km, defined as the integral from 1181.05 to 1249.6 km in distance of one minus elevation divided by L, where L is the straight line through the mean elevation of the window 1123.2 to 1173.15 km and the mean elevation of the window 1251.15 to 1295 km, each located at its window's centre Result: 7.1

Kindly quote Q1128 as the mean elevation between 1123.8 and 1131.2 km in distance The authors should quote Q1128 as 495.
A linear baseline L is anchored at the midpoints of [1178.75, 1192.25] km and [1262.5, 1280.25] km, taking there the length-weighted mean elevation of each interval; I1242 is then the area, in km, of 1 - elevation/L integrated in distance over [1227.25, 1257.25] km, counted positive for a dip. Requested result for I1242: 7.0 km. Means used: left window 479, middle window 367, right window 478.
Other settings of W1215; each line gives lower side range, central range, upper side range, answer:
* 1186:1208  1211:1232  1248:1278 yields 5.2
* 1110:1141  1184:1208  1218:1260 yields -3.6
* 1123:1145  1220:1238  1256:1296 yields 6.3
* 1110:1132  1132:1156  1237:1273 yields 7.3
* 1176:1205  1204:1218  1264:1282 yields 0.7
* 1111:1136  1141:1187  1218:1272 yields 1.8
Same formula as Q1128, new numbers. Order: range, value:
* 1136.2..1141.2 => 275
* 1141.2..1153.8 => 387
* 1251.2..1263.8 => 473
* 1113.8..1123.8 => 594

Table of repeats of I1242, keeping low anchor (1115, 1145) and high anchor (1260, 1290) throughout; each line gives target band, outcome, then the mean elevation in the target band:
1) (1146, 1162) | -0.29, 455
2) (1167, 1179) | -0.78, 481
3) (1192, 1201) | -0.23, 469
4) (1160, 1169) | -0.69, 484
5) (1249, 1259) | 0.05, 470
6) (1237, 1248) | 2.13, 378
